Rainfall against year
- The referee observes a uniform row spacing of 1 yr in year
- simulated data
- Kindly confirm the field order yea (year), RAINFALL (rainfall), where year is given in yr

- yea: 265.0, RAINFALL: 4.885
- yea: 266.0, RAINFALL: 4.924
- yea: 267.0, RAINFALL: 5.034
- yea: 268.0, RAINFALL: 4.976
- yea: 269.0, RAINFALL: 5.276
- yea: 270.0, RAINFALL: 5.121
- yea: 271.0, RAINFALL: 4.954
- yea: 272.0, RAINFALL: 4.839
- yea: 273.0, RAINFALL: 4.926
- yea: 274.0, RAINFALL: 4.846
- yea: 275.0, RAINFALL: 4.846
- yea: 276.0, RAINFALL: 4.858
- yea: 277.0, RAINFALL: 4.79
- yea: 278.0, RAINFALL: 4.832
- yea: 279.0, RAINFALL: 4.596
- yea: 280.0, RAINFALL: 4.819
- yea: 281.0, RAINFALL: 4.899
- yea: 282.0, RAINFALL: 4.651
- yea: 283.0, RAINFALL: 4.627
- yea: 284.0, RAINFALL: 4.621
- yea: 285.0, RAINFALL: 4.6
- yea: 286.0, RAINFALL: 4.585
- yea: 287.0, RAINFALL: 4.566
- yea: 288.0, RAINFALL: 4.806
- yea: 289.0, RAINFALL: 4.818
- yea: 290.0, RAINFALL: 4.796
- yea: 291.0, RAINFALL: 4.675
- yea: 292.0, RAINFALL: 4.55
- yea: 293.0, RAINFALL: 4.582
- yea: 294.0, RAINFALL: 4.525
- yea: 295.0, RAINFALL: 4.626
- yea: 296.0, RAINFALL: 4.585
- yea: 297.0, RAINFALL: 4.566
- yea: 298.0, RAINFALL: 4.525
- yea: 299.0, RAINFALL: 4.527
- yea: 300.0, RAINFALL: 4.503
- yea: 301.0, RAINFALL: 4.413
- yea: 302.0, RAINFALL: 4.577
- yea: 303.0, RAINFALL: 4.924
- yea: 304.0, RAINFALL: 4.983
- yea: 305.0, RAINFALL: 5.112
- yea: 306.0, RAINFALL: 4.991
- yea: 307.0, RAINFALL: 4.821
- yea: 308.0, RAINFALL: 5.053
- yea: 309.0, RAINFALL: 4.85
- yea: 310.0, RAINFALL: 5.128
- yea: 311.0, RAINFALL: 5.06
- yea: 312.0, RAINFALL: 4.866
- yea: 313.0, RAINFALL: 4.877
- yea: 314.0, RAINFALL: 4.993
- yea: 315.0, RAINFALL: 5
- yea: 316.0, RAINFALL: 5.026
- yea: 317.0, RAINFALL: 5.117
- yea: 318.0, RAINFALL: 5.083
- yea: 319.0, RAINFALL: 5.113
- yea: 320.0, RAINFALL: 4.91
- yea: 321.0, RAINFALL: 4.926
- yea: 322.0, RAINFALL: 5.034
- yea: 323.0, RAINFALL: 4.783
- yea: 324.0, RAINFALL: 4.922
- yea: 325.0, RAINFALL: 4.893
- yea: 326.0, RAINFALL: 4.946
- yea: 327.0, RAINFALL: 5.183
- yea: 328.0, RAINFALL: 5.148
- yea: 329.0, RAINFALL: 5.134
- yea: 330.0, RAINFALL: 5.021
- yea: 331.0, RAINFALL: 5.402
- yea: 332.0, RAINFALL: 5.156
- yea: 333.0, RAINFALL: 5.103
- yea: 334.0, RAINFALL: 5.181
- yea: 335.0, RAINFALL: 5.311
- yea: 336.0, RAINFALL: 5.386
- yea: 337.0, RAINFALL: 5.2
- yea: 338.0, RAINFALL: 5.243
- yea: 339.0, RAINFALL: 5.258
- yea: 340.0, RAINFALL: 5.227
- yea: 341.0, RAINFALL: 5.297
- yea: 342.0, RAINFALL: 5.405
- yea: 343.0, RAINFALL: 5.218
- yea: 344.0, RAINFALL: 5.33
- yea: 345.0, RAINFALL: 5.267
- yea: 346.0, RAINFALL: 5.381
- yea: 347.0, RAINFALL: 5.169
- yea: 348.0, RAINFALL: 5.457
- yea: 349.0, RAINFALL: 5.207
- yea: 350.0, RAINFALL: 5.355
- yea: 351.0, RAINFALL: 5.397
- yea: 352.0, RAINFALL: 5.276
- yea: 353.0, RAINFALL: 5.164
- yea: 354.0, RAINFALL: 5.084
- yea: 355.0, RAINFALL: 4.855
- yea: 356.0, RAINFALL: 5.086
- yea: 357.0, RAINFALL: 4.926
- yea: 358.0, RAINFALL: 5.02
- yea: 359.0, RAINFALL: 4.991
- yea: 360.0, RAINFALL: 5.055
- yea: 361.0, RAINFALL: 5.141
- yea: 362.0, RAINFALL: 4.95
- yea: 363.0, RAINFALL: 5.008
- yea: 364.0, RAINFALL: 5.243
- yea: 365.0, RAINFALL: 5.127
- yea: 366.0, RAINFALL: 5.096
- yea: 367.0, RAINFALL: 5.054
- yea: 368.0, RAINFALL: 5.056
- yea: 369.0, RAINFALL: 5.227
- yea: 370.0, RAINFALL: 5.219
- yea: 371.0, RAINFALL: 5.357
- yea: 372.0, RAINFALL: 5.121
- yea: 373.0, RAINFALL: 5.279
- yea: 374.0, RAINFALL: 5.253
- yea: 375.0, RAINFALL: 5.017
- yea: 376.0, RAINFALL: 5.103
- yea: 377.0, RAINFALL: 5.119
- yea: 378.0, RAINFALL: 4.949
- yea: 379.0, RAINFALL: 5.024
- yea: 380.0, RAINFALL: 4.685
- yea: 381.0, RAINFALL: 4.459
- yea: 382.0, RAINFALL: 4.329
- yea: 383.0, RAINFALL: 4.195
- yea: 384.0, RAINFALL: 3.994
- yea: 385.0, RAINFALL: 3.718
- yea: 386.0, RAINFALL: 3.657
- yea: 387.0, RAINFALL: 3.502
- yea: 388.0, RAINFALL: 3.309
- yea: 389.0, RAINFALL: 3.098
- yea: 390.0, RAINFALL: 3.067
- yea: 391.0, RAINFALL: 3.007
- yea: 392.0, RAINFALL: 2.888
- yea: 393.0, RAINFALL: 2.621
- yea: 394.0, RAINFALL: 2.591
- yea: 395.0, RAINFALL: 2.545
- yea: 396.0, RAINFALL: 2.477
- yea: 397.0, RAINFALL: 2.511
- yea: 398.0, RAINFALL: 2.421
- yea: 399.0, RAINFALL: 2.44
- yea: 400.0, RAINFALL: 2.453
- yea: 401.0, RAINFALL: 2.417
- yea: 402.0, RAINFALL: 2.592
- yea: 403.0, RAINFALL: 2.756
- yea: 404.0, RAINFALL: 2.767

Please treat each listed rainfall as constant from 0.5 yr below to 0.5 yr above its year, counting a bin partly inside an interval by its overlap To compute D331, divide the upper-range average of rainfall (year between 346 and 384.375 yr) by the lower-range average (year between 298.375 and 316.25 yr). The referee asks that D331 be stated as 1.03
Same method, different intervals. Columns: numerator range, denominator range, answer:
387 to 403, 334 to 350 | 0.51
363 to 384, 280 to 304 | 1.07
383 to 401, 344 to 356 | 0.57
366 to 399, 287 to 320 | 0.84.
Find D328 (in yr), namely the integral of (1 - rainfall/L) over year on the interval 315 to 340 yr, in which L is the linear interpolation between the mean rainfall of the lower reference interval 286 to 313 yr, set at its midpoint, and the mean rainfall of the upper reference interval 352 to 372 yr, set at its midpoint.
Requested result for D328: -1.0 yr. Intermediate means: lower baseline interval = 4.75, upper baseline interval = 5.09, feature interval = 5.1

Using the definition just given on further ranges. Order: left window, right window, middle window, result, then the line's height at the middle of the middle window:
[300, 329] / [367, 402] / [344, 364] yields -3.7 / 4.35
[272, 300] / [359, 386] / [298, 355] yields -3.4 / 4.78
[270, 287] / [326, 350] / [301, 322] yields 0.3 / 5.03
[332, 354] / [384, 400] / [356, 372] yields -3.2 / 4.27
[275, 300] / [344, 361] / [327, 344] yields -0.6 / 5.04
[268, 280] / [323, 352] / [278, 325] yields 2.2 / 5.04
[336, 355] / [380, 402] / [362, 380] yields -4.6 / 4.08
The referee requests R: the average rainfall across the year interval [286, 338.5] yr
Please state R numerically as 4.91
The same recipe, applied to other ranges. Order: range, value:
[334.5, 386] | 5.05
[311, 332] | 5.02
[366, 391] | 4.51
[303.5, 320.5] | 5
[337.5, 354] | 5.28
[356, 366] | 5.06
